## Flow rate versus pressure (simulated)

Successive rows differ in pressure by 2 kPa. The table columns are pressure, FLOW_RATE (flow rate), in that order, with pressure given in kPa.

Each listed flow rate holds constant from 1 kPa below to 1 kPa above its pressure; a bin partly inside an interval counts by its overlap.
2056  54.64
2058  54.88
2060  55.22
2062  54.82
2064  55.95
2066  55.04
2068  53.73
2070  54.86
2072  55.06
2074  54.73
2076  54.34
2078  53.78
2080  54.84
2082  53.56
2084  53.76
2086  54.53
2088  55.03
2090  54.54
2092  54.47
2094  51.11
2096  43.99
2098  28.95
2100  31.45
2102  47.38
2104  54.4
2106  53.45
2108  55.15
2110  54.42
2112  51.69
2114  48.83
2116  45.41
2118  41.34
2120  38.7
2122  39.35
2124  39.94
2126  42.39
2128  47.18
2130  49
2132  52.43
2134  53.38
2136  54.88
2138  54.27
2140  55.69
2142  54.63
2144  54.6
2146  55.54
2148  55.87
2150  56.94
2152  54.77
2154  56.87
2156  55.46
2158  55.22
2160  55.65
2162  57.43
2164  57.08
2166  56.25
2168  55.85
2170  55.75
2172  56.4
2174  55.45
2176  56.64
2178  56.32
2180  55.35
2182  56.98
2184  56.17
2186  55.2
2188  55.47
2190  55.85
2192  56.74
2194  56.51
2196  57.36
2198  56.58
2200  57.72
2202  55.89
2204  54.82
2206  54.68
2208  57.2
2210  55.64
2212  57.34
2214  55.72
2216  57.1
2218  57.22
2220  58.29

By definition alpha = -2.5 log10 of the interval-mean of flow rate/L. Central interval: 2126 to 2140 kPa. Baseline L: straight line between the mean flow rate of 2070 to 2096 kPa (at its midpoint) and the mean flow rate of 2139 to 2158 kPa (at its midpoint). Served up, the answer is 0.08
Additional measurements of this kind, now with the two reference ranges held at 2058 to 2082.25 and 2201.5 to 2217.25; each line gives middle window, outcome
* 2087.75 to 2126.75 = 0.18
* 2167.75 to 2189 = 0.00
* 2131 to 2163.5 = 0.00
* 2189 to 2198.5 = -0.01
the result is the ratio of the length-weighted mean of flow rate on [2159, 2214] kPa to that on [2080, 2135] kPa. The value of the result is 1.17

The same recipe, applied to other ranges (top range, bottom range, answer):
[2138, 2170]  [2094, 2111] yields 1.20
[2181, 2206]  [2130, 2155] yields 1.03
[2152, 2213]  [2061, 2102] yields 1.09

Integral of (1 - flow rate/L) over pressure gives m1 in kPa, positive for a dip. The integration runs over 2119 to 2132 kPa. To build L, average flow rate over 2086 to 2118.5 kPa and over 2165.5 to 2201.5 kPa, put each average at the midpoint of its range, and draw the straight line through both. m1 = 1.9 kPa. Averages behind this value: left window 48.5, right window 56.2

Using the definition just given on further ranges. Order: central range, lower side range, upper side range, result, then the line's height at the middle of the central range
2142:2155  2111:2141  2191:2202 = -1.31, 50.6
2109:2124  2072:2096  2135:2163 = 2.56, 54.6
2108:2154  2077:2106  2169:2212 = 1.69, 52.2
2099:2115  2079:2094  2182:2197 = 1.46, 54.6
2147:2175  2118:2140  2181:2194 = -2.15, 52.1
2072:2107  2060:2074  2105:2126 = 0.51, 51.1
